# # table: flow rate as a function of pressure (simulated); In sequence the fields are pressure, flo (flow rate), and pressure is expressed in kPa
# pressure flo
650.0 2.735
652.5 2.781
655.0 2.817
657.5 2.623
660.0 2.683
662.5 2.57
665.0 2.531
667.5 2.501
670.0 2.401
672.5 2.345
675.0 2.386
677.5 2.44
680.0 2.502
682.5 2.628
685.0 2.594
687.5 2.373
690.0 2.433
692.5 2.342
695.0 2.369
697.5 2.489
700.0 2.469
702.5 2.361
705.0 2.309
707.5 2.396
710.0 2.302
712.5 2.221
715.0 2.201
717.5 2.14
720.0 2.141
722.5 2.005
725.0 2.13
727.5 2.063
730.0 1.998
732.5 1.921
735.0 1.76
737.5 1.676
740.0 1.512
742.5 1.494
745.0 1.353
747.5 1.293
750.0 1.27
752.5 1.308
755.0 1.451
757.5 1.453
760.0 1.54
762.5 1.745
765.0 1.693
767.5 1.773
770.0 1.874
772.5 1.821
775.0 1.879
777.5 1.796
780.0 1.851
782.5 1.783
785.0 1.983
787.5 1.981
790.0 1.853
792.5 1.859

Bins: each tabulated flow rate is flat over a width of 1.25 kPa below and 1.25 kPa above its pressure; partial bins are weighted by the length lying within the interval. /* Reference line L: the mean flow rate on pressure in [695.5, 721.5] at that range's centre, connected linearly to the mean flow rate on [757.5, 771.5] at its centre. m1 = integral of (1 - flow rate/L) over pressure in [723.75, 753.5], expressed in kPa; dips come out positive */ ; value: 5.1 kPa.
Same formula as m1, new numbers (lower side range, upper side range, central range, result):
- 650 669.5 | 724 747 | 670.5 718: -3.4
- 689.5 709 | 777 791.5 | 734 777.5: 9.7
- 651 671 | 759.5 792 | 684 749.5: 4.8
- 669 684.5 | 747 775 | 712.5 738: -0.8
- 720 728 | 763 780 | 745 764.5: 4.7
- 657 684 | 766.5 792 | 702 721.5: 0.1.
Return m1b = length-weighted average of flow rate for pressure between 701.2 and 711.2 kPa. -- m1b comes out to 2.34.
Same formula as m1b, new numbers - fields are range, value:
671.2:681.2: 2.42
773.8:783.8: 1.83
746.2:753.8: 1.29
